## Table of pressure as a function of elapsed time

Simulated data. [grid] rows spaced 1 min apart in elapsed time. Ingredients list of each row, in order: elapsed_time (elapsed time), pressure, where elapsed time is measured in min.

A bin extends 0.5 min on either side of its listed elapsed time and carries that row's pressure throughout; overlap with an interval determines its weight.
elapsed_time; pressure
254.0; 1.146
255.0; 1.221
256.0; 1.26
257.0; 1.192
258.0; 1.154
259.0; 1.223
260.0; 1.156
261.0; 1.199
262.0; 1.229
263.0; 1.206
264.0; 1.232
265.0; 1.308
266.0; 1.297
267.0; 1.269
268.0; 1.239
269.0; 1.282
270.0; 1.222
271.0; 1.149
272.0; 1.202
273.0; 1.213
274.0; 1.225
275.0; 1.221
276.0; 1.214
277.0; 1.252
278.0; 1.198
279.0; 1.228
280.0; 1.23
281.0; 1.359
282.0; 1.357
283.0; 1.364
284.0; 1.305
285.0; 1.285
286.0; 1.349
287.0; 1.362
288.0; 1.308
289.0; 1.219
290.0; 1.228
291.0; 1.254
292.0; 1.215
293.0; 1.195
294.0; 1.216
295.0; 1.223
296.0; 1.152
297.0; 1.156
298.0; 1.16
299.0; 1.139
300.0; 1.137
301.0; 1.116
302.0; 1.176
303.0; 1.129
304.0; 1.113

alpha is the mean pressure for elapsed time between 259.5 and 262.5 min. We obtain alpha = 1.19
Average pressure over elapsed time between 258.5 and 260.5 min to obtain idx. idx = 1.19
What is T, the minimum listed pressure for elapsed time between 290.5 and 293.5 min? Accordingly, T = 1.195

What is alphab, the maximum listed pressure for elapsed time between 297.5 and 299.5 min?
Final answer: 1.16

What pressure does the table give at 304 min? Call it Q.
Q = 1.113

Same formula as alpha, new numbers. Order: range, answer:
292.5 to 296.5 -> 1.2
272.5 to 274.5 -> 1.22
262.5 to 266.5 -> 1.26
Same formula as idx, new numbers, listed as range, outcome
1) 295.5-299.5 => 1.15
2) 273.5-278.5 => 1.22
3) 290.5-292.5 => 1.23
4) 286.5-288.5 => 1.33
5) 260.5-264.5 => 1.22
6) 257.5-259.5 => 1.19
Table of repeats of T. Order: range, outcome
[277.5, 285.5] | 1.198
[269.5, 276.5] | 1.149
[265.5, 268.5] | 1.239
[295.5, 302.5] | 1.116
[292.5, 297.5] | 1.152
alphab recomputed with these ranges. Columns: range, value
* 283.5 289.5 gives 1.362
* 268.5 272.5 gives 1.282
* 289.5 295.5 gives 1.254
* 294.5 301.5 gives 1.223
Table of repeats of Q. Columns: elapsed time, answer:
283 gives 1.364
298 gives 1.16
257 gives 1.192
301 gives 1.116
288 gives 1.308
